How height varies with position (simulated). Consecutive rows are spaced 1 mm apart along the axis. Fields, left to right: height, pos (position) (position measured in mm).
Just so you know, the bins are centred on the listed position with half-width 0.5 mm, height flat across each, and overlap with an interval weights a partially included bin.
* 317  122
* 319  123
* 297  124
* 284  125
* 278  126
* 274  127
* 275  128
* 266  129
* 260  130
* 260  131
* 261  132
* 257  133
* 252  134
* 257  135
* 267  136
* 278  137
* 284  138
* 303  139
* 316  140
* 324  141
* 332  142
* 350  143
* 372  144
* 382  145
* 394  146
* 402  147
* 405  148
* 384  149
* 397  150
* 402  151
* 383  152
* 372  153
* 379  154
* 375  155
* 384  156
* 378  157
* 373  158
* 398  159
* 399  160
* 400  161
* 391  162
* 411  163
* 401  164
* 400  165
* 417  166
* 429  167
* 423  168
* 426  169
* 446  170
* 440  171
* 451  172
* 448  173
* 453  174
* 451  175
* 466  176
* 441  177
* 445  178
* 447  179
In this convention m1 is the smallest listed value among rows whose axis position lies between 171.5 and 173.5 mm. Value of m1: 448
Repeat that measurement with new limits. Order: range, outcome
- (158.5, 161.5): 398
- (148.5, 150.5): 384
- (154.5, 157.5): 375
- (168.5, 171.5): 426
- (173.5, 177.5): 441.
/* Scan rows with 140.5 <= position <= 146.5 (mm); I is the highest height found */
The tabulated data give 394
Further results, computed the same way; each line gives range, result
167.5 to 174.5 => 453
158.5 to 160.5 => 399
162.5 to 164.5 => 411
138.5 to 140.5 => 316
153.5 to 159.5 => 398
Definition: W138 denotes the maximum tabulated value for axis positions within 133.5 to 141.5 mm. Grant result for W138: 324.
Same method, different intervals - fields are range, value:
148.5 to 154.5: 402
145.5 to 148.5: 405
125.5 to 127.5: 278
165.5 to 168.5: 429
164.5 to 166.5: 417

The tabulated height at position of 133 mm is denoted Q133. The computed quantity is 257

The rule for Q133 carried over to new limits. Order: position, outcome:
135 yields 257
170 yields 446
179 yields 447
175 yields 451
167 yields 429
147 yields 402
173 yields 448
